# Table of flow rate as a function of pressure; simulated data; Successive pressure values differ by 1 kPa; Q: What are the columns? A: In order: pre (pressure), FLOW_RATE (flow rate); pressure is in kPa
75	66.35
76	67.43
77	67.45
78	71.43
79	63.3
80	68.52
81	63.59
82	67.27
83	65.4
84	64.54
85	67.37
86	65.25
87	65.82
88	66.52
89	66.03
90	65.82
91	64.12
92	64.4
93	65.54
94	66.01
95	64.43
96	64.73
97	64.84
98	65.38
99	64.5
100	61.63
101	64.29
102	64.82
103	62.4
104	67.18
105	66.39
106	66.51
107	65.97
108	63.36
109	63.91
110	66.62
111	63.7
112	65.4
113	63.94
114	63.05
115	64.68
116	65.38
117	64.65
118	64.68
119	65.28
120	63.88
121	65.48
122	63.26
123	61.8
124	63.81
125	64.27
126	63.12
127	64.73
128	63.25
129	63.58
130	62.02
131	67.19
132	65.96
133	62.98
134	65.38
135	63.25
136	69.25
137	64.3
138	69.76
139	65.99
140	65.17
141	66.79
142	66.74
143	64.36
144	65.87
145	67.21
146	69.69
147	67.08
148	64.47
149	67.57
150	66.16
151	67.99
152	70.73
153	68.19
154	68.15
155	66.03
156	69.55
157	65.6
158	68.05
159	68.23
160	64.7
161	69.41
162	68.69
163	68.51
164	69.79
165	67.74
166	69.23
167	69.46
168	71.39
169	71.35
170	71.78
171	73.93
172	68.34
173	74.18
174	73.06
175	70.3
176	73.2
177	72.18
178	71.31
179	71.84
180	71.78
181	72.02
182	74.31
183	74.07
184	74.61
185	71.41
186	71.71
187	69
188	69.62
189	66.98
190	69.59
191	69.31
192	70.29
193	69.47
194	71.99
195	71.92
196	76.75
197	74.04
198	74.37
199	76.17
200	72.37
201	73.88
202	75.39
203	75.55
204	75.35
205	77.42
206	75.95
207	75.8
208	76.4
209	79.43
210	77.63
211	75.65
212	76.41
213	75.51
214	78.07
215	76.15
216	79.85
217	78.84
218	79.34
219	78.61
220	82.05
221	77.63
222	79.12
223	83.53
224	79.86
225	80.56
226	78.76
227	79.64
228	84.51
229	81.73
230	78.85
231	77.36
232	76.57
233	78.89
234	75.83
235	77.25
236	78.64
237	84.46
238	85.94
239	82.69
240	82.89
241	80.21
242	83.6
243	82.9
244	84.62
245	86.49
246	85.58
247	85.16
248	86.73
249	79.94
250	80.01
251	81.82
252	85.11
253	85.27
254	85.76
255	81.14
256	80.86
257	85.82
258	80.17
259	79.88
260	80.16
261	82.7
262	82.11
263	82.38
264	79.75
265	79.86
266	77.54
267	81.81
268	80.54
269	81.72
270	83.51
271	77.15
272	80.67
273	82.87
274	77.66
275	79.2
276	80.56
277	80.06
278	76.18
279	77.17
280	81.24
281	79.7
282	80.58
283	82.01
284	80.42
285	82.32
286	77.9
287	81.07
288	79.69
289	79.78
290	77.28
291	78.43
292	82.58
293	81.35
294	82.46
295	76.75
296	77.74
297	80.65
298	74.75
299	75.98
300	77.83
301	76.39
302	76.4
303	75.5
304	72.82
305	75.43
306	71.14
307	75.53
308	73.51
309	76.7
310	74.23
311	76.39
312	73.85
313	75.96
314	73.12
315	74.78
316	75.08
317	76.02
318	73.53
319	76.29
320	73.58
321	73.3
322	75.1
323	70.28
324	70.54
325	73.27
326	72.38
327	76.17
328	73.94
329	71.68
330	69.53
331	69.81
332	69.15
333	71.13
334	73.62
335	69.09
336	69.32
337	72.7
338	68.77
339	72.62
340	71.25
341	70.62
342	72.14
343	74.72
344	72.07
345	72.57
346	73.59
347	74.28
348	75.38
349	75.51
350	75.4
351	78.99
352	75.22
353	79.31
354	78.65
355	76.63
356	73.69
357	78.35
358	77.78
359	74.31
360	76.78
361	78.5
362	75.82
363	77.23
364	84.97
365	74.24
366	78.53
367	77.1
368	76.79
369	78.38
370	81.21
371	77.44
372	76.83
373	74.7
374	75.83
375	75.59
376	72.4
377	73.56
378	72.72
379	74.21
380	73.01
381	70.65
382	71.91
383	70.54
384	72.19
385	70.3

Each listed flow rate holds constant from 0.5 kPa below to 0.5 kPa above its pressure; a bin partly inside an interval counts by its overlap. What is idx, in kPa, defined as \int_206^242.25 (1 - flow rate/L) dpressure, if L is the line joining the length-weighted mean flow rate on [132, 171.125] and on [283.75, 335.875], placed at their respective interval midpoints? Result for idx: -4.15 kPa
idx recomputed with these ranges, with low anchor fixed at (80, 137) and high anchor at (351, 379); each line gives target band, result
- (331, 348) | 0.85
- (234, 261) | -4.31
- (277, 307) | -2.03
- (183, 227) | -3.87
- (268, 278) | -1.06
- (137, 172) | -0.56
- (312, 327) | 0.15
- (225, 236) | -1.33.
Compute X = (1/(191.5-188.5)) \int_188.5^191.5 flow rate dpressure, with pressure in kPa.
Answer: 68.6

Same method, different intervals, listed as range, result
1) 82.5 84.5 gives 65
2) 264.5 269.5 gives 80.3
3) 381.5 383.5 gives 71.2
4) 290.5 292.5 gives 80.5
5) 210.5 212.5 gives 76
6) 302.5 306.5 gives 73.7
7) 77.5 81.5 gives 66.7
